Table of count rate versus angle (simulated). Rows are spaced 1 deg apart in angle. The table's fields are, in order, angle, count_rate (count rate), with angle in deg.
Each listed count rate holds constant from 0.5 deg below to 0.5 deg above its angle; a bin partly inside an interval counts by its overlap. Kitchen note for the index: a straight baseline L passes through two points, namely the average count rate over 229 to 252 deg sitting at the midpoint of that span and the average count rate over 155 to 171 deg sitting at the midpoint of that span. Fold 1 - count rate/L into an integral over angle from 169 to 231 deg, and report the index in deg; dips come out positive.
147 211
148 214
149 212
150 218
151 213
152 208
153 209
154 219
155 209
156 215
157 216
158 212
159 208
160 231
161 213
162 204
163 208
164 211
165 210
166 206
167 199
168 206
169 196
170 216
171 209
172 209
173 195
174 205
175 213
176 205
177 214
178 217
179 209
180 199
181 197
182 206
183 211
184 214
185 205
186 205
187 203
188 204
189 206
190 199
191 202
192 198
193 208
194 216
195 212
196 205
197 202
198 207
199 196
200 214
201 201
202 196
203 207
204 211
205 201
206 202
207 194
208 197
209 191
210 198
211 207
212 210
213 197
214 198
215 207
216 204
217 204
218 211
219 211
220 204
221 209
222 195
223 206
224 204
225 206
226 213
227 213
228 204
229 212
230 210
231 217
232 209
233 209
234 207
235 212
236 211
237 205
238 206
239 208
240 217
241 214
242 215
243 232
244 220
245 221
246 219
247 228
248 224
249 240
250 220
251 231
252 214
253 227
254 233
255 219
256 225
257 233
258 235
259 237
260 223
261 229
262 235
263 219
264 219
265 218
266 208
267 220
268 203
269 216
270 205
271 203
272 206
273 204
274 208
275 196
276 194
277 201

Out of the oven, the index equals 2.3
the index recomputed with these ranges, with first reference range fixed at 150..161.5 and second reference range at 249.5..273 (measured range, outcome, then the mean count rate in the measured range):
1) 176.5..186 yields 0.3 deg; 208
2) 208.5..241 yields 1.7 deg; 207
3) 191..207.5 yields 0.9 deg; 204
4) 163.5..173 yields 0.4 deg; 206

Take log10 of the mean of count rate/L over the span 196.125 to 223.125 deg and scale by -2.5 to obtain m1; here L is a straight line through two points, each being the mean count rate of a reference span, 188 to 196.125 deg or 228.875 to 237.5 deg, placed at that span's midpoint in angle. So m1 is 0.025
